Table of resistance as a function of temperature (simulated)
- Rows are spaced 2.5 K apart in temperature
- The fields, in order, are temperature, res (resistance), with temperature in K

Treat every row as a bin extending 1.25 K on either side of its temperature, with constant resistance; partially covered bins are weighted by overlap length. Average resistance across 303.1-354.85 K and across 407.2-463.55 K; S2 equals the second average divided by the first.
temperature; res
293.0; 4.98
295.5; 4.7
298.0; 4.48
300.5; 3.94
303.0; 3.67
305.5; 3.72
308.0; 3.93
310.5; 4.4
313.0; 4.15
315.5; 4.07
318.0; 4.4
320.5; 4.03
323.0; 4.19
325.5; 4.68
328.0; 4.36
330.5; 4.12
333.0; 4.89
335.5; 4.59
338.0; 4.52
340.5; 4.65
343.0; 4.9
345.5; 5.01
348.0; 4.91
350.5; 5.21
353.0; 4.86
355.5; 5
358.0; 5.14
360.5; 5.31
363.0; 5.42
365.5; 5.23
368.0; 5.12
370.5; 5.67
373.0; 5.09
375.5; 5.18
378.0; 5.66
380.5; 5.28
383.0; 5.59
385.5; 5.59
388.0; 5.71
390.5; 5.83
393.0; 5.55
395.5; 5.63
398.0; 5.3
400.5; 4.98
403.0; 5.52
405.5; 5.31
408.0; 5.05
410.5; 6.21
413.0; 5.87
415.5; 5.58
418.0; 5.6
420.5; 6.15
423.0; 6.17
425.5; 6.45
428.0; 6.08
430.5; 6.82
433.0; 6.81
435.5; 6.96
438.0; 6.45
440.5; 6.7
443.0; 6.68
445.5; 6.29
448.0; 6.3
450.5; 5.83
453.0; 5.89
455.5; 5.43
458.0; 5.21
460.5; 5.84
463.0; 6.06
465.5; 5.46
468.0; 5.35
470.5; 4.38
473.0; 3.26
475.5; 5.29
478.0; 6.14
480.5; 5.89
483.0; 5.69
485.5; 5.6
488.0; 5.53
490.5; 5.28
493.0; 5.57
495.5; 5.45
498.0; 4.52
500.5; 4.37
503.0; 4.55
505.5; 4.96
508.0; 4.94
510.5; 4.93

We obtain 1.37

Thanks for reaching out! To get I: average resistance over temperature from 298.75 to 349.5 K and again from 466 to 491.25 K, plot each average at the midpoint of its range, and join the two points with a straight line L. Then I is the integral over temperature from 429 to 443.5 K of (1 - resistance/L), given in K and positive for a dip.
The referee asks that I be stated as -5.0 K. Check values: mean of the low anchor 4.36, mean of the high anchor 5.25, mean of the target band 6.73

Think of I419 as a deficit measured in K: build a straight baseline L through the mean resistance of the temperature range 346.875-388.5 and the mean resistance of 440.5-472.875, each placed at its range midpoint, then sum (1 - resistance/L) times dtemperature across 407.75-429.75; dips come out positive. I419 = -1.8 K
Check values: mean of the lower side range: 5.29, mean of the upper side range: 5.68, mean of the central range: 5.97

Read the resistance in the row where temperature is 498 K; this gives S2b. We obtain 4.52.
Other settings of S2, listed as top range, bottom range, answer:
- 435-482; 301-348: 1.32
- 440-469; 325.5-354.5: 1.25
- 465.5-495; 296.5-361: 1.18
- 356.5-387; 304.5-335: 1.26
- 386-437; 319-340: 1.33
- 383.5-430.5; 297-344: 1.33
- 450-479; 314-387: 1.08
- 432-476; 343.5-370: 1.13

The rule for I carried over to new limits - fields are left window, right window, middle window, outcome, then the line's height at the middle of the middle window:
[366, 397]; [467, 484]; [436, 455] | -3.81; 5.24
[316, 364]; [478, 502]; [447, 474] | -0.75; 5.23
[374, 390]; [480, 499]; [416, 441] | -4.14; 5.48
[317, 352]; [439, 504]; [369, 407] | -3.86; 4.95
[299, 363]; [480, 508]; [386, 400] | -2.33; 4.78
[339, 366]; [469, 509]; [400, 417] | -1.55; 5.07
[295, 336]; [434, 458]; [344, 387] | -2.15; 5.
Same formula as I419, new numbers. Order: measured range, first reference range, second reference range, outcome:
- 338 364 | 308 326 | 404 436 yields -0.94 K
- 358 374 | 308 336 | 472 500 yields -2.49 K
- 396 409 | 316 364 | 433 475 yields 0.11 K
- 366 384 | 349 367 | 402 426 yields -0.04 K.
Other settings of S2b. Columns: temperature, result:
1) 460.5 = 5.84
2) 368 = 5.12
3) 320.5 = 4.03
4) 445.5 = 6.29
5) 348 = 4.91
